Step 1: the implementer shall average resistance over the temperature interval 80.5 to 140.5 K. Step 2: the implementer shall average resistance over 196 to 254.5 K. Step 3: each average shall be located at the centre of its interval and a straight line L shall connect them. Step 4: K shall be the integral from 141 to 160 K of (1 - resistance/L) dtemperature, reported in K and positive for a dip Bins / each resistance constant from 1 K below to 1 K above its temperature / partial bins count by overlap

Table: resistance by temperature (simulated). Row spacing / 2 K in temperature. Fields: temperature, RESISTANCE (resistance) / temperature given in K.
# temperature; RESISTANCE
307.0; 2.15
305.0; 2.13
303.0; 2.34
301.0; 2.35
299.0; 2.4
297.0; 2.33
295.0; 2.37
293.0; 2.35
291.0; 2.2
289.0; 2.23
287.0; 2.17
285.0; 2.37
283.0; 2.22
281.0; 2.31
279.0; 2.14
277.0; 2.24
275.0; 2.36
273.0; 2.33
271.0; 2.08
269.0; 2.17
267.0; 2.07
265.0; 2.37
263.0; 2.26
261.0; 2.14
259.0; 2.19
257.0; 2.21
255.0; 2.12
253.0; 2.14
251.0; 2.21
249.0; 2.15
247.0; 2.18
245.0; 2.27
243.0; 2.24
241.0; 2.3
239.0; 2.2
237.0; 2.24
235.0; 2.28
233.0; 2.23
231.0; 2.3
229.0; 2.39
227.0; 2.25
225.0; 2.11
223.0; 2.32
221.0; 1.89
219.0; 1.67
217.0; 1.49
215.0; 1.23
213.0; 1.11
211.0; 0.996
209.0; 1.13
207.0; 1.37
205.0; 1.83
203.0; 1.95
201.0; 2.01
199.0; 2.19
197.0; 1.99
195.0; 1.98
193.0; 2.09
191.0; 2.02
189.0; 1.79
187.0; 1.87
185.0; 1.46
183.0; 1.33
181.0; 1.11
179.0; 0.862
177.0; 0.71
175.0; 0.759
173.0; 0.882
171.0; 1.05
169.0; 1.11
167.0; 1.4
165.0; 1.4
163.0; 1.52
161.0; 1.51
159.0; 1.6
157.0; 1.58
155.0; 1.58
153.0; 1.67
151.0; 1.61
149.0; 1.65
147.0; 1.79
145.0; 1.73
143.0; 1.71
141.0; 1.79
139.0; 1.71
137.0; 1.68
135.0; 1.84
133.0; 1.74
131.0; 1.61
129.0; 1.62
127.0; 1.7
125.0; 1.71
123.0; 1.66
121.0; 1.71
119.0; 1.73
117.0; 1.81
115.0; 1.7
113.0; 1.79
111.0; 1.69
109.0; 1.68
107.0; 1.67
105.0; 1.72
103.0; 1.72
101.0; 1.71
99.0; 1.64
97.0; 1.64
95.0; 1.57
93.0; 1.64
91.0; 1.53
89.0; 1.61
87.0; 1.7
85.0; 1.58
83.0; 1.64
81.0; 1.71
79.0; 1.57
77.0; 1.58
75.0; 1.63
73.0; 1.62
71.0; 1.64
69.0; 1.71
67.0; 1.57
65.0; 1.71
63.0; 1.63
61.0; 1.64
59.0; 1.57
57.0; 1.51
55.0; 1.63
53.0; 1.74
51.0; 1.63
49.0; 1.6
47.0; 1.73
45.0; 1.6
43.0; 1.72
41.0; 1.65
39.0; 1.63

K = 1.2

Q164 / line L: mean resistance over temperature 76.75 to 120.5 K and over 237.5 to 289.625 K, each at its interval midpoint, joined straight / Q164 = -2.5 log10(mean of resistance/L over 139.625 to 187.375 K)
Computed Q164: 0.32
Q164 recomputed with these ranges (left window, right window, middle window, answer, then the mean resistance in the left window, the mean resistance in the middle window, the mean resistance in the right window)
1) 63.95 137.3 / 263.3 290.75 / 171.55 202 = 0.266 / 1.67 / 1.53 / 2.24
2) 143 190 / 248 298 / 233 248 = -0.139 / 1.4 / 2.24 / 2.23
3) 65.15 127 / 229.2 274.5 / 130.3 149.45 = 0.055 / 1.66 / 1.73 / 2.22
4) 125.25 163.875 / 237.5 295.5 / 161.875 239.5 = 0.175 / 1.67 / 1.65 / 2.23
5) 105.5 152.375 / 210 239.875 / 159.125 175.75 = 0.405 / 1.71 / 1.23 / 1.91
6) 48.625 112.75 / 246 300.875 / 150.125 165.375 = 0.198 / 1.64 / 1.56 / 2.24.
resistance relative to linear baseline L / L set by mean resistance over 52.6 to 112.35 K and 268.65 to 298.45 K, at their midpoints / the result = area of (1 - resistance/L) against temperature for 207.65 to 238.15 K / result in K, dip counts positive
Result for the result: 3.5 K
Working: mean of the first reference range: 1.64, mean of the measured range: 1.84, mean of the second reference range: 2.26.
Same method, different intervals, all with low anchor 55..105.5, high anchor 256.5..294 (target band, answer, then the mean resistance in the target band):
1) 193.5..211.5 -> 2.3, 1.75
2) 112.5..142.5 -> 1.0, 1.72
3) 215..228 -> 1.1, 1.9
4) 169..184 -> 7.5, 0.968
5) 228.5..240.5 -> -0.9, 2.27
